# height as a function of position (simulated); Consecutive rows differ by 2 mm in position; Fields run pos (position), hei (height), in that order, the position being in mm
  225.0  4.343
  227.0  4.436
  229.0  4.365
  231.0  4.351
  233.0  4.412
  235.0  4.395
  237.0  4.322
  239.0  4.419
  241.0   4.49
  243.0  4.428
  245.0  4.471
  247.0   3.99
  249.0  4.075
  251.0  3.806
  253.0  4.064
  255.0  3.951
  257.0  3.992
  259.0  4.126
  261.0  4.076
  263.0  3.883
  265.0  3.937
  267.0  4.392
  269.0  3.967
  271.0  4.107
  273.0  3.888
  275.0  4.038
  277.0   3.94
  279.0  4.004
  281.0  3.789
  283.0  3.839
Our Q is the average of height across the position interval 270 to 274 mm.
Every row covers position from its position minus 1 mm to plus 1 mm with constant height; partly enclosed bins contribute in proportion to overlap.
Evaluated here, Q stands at 4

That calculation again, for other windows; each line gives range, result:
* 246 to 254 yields 3.98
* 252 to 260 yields 4.03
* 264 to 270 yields 4.1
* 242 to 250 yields 4.24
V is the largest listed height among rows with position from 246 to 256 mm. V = 4.075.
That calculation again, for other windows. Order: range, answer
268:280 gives 4.107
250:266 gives 4.126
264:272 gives 4.392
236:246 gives 4.49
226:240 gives 4.436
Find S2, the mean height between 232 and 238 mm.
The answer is 4.38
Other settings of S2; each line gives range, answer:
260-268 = 4.07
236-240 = 4.37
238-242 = 4.45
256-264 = 4.02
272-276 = 3.96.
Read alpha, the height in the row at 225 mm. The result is 4.343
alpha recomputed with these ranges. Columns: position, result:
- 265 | 3.937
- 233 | 4.412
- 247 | 3.99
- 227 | 4.436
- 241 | 4.49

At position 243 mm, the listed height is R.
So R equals 4.428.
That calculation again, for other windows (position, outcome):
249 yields 4.075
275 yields 4.038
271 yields 4.107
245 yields 4.471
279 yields 4.004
